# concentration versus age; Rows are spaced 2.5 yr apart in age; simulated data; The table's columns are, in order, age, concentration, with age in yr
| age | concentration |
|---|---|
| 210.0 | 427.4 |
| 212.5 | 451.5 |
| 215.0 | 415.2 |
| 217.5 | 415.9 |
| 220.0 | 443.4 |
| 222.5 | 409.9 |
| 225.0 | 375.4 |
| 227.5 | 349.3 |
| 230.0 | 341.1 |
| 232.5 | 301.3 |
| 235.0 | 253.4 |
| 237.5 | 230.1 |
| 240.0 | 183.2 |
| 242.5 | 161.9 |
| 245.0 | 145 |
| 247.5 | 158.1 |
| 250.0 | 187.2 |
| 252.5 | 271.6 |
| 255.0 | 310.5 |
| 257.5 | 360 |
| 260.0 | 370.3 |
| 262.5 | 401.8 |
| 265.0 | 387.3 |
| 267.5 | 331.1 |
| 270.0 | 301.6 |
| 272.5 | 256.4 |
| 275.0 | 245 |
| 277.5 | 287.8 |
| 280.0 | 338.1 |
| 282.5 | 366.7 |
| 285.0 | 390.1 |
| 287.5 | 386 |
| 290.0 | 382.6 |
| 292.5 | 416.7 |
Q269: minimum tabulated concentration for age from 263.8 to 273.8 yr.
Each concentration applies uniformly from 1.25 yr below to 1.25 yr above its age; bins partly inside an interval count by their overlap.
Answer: 256.4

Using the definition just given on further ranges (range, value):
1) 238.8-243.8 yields 161.9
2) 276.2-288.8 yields 287.8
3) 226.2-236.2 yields 253.4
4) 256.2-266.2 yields 360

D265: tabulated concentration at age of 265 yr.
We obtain 387.3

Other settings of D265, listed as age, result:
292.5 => 416.7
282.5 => 366.7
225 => 375.4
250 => 187.2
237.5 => 230.1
